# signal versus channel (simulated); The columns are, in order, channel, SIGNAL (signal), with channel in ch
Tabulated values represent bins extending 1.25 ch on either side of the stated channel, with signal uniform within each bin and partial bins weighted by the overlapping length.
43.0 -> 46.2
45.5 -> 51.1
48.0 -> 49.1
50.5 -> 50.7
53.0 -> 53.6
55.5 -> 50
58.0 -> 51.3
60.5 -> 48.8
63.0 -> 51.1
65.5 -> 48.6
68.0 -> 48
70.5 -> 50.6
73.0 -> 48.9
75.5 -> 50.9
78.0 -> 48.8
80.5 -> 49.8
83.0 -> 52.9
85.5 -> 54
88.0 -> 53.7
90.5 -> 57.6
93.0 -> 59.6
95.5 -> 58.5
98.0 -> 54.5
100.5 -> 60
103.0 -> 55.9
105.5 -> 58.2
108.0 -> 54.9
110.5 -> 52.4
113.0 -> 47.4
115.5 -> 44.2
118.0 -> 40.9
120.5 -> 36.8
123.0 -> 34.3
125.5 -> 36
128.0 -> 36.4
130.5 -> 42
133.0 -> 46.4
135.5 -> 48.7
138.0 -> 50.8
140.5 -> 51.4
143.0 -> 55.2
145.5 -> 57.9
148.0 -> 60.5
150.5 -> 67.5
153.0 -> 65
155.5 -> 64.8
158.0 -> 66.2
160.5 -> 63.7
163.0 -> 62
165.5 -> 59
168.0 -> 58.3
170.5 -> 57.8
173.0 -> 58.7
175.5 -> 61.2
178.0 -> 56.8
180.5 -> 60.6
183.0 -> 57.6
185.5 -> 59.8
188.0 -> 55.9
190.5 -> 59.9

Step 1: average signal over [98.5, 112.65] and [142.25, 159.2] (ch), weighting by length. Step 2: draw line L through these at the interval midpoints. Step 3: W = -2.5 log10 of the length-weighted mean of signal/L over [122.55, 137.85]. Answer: 0.387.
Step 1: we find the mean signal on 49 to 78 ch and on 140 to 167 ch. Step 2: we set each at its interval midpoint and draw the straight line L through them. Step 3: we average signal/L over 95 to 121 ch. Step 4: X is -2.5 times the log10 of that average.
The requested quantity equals 0.08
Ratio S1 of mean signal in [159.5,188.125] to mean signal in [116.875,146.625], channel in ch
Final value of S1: 1.3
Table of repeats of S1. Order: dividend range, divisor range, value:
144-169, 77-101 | 1.14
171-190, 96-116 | 1.09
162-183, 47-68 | 1.18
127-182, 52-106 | 1.08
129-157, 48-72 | 1.10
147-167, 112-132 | 1.60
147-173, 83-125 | 1.22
